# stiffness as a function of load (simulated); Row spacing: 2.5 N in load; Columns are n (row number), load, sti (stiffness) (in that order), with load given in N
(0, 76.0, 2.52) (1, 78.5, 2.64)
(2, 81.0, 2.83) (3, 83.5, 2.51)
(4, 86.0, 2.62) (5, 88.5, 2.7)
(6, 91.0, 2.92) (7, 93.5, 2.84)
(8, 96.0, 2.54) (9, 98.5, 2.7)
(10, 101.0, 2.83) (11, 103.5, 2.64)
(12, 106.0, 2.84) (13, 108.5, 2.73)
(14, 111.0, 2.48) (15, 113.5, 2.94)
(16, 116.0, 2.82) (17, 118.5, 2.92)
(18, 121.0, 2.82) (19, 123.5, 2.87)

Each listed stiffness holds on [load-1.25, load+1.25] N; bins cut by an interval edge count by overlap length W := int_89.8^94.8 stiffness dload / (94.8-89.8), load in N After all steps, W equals 2.88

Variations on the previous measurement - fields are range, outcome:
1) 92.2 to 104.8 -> 2.71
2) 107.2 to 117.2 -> 2.74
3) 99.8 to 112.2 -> 2.7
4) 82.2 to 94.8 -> 2.72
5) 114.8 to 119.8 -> 2.87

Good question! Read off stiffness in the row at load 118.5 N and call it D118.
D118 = 2.92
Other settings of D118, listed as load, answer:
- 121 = 2.82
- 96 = 2.54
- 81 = 2.83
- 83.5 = 2.51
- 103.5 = 2.64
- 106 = 2.84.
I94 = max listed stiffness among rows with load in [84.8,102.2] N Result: 2.92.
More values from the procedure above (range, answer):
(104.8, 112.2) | 2.84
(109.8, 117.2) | 2.94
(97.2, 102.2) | 2.83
